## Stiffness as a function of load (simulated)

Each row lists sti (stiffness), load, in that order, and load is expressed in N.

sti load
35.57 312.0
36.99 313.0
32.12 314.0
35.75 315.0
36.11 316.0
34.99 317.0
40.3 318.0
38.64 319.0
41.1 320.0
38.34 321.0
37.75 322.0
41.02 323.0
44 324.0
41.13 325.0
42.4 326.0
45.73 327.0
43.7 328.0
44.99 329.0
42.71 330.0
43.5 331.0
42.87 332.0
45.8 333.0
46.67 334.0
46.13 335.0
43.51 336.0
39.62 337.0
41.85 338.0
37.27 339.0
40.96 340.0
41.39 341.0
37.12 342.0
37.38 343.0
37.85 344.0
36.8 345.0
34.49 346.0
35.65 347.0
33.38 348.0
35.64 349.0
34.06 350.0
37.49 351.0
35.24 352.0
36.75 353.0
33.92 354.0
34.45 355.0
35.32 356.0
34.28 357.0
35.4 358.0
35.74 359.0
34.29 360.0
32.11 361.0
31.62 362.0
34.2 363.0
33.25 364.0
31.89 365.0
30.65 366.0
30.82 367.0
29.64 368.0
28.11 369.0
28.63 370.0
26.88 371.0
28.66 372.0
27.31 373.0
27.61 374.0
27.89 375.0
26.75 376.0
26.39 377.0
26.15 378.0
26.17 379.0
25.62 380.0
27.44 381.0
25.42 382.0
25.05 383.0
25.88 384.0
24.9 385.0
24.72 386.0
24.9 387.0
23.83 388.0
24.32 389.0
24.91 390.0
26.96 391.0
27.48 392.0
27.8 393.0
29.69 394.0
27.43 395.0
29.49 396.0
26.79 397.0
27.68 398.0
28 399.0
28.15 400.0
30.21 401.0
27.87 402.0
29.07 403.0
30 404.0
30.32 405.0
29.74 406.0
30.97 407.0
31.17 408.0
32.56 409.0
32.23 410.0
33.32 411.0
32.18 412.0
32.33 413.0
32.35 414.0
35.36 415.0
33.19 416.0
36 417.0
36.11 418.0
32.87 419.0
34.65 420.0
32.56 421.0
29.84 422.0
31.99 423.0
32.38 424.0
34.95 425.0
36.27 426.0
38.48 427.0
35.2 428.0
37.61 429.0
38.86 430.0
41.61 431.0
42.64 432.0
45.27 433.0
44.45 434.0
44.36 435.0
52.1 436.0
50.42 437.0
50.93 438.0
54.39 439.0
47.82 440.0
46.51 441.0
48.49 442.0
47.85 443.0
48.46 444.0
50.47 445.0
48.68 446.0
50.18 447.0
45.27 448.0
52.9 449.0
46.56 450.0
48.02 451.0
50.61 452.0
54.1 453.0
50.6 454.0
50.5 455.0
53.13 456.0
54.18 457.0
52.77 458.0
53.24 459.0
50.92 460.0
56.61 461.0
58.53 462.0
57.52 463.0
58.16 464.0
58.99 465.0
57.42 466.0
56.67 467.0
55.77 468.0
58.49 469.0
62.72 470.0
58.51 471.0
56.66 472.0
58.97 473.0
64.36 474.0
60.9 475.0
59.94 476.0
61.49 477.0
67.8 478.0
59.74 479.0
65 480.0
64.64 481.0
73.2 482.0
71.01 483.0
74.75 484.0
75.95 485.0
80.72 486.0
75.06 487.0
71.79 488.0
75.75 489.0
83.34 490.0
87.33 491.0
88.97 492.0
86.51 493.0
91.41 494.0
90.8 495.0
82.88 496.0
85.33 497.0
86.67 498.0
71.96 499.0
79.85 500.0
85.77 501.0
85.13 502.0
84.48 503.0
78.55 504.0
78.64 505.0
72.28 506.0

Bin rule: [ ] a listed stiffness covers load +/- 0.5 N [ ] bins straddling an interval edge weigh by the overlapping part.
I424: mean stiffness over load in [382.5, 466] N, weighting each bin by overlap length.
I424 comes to 39.1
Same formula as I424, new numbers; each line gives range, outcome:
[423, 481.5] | 51.4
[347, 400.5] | 29.6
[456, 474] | 56.9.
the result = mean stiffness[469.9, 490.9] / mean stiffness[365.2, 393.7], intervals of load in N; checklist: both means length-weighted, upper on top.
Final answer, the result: 2.5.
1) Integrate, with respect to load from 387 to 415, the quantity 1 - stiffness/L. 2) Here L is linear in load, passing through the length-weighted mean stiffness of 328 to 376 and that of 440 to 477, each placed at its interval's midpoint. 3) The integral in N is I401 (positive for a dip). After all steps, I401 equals 9.53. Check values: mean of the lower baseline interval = 35.8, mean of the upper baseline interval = 54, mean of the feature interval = 29.2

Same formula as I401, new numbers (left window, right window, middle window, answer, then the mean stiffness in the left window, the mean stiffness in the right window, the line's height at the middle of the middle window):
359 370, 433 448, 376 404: 7.9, 31.7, 48.7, 37.4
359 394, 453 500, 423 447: 3.2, 28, 66.9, 50.8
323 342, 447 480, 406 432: 8.7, 42.8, 56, 51.6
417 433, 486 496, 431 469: 1.5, 36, 83.3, 53.9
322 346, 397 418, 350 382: 5.4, 41.7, 31.2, 37.1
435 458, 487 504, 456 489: 2.6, 50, 83.2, 67.6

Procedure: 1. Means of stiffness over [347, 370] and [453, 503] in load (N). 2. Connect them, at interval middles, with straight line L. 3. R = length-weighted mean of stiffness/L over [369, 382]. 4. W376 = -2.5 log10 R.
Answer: 0.377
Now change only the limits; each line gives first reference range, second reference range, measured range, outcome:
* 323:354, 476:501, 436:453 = 0.316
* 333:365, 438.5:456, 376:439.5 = 0.349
